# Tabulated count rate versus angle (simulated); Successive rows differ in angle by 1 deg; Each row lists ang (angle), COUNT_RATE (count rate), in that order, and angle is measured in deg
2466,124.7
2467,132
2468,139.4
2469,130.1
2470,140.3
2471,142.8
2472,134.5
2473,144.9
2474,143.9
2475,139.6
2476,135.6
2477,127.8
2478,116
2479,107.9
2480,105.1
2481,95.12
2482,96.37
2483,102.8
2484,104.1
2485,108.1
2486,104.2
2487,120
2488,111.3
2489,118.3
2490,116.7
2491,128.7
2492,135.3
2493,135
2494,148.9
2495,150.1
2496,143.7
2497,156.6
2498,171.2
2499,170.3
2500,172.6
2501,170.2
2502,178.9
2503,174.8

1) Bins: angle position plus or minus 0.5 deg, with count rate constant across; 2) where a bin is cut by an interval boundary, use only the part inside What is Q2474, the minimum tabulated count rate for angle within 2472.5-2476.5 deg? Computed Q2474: 135.6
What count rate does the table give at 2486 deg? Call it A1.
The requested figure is 104.2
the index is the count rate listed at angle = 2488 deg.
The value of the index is 111.3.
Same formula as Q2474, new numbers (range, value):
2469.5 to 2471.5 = 140.3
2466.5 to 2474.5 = 130.1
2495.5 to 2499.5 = 143.7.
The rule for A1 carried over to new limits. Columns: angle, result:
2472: 134.5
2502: 178.9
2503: 174.8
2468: 139.4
